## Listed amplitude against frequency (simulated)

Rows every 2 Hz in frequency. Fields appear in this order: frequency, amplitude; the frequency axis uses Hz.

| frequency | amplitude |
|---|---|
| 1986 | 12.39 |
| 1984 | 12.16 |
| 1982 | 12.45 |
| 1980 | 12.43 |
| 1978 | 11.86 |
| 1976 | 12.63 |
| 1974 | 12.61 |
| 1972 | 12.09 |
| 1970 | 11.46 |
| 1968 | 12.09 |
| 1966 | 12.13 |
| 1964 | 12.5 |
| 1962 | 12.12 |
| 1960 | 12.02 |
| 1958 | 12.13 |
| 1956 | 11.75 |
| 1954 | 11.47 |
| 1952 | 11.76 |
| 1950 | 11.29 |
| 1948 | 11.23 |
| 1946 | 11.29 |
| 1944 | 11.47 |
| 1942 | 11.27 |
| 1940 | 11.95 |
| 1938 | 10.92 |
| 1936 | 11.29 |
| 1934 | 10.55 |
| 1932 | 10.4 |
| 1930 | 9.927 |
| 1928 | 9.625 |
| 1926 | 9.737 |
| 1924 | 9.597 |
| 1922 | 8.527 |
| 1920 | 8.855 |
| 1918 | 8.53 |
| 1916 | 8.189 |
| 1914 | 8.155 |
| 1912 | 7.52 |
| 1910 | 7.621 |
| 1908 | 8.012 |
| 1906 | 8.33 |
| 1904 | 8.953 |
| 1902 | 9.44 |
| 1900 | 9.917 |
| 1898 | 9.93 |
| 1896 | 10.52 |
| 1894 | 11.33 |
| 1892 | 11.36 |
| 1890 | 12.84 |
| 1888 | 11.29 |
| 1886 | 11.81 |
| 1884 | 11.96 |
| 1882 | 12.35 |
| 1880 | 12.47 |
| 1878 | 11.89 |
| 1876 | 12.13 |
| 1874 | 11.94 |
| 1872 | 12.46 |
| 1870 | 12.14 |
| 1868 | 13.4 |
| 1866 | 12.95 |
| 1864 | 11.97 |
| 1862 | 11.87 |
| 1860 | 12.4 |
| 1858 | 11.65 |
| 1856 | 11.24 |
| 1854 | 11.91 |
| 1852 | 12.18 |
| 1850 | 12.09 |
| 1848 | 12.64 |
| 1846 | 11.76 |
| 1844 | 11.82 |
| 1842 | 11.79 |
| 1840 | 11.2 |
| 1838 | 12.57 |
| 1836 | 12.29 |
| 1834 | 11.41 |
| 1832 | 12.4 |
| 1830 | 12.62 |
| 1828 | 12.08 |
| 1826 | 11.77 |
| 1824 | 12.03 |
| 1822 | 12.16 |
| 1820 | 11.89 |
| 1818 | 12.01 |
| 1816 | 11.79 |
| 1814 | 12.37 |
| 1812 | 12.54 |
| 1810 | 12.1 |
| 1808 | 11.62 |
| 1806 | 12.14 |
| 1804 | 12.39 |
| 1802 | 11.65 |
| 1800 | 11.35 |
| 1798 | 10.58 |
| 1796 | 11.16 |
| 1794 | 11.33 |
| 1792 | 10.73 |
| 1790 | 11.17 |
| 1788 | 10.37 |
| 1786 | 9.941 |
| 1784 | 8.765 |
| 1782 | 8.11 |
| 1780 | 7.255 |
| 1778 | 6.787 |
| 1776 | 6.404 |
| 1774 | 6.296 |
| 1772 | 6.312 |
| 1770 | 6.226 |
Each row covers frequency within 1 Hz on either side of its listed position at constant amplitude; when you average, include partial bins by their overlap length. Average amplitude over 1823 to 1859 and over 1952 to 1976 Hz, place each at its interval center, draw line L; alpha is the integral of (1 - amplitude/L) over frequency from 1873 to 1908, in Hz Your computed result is 2.9 Hz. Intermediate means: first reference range 12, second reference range 12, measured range 11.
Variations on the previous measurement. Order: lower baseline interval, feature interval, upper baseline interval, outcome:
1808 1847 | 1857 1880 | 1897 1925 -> -4.19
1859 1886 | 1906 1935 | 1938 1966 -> 7.29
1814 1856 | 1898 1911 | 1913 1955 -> 2.41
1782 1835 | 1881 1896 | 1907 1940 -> -2.70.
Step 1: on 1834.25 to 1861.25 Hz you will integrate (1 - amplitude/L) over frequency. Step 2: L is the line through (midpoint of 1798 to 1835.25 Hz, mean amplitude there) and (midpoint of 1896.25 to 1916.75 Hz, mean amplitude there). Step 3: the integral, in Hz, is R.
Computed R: -2.8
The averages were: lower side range 12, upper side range 8.68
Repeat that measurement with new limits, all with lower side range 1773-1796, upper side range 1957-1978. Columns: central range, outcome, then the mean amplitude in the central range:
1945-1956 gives 0.4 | 11.4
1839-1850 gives -2.1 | 11.9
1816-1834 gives -4.5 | 12.1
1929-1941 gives 0.8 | 10.8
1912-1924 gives 3.0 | 8.47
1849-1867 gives -3.2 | 12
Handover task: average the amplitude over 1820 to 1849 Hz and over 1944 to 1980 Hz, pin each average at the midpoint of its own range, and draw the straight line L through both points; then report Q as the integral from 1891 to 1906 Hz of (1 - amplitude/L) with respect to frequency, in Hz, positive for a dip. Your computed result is 2.4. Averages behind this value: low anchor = 12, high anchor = 11.9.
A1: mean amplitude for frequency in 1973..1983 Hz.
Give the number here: 12.4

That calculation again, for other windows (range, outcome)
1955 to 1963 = 12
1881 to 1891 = 12.1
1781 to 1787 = 8.94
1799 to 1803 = 11.5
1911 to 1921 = 8.25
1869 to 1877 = 12.2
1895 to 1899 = 10.2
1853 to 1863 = 11.8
